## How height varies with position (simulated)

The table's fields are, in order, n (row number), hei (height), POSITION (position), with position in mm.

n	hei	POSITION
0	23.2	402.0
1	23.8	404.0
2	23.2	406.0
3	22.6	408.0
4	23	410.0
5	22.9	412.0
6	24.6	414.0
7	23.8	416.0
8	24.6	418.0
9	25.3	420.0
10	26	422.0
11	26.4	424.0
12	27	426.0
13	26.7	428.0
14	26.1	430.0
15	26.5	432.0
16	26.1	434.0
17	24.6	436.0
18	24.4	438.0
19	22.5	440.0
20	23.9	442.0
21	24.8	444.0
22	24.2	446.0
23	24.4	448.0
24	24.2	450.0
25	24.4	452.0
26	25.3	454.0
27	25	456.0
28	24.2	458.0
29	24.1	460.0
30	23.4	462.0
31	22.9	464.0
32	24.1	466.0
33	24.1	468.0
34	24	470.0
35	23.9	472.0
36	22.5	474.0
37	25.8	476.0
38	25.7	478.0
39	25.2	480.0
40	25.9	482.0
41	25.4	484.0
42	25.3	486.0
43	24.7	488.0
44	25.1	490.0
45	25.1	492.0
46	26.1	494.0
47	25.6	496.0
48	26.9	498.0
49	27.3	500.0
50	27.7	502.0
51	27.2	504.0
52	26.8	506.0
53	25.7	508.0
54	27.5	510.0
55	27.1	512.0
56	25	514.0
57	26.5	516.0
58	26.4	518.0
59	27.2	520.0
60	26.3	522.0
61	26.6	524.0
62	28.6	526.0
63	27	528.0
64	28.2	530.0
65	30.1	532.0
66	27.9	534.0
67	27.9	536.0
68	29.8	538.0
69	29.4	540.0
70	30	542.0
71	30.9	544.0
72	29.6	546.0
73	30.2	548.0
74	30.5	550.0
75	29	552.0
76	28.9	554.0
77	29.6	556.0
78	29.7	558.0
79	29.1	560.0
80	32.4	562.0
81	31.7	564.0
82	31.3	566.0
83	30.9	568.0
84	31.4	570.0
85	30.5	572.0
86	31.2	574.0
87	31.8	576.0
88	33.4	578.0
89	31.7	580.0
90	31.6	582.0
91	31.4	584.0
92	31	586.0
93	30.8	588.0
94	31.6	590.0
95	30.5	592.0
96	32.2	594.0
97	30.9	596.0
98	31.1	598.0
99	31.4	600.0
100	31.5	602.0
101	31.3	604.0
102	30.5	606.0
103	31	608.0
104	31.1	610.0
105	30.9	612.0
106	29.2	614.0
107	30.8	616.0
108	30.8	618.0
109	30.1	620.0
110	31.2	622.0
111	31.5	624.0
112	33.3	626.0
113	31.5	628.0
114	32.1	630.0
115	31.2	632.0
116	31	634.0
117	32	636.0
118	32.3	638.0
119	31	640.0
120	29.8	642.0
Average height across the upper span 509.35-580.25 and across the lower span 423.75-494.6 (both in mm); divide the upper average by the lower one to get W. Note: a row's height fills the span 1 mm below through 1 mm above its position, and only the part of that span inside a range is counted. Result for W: 1.2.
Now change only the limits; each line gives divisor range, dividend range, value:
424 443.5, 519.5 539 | 1.10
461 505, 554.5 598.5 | 1.24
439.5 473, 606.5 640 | 1.30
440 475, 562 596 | 1.31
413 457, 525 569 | 1.19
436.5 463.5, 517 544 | 1.17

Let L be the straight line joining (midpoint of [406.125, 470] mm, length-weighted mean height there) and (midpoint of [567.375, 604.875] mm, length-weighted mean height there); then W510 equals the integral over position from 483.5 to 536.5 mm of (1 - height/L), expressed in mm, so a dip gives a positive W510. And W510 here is 2.22 mm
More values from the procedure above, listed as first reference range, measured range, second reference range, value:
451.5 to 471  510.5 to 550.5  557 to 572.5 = 0.6 mm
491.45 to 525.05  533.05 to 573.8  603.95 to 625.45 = -2.4 mm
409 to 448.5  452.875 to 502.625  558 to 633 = 3.3 mm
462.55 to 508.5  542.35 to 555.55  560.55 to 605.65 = -0.3 mm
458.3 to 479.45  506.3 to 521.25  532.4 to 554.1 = 0.5 mm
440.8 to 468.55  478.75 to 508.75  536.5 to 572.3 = 0.6 mm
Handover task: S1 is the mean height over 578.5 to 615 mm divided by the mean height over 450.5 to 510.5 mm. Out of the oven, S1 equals 1.2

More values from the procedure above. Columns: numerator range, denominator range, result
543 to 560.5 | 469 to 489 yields 1.20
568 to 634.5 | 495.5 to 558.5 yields 1.11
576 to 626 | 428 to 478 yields 1.28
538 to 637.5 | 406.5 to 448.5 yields 1.25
